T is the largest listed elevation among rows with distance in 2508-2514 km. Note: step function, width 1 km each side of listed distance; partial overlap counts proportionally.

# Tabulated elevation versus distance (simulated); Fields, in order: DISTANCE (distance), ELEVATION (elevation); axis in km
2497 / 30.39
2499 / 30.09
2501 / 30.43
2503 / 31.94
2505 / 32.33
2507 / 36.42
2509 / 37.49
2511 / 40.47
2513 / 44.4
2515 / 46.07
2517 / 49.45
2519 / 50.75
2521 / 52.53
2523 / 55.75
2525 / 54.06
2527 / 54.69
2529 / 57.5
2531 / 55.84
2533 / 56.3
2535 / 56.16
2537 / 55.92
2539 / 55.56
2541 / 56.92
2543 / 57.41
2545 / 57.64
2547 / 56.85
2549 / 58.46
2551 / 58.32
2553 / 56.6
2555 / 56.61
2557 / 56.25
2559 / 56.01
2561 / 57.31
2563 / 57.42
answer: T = 44.4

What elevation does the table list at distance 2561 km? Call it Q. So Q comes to 57.31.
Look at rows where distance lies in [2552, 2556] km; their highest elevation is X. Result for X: 56.61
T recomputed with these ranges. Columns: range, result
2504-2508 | 36.42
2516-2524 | 55.75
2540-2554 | 58.46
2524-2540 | 57.5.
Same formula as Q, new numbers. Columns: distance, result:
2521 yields 52.53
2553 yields 56.6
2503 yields 31.94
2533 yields 56.3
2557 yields 56.25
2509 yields 37.49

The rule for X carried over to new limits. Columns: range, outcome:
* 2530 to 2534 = 56.3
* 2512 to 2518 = 49.45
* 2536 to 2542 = 56.92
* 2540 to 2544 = 57.41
